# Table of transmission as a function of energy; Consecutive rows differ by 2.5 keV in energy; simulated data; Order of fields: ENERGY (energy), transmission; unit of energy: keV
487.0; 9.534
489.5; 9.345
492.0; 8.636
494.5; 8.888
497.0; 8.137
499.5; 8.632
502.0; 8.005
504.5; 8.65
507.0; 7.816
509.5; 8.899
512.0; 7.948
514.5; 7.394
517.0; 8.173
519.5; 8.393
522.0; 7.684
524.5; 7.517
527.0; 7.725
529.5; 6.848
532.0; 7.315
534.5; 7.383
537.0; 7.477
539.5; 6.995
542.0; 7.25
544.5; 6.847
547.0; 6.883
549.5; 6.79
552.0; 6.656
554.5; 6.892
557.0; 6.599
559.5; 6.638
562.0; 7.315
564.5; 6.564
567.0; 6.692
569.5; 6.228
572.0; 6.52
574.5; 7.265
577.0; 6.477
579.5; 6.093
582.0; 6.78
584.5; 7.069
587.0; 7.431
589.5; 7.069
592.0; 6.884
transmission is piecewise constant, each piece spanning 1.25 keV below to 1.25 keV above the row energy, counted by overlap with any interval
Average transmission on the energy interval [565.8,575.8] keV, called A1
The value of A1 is 6.68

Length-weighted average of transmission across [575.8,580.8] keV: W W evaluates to 6.29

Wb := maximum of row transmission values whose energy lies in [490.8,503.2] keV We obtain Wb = 8.888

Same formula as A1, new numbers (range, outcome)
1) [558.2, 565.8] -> 6.84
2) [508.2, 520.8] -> 8.16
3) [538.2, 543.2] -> 7.12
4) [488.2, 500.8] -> 8.73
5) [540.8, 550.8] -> 6.94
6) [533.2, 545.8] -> 7.19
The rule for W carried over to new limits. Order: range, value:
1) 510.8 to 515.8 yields 7.67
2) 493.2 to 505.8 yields 8.46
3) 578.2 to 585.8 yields 6.65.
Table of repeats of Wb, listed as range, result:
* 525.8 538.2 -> 7.725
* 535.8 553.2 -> 7.477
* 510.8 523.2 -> 8.393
